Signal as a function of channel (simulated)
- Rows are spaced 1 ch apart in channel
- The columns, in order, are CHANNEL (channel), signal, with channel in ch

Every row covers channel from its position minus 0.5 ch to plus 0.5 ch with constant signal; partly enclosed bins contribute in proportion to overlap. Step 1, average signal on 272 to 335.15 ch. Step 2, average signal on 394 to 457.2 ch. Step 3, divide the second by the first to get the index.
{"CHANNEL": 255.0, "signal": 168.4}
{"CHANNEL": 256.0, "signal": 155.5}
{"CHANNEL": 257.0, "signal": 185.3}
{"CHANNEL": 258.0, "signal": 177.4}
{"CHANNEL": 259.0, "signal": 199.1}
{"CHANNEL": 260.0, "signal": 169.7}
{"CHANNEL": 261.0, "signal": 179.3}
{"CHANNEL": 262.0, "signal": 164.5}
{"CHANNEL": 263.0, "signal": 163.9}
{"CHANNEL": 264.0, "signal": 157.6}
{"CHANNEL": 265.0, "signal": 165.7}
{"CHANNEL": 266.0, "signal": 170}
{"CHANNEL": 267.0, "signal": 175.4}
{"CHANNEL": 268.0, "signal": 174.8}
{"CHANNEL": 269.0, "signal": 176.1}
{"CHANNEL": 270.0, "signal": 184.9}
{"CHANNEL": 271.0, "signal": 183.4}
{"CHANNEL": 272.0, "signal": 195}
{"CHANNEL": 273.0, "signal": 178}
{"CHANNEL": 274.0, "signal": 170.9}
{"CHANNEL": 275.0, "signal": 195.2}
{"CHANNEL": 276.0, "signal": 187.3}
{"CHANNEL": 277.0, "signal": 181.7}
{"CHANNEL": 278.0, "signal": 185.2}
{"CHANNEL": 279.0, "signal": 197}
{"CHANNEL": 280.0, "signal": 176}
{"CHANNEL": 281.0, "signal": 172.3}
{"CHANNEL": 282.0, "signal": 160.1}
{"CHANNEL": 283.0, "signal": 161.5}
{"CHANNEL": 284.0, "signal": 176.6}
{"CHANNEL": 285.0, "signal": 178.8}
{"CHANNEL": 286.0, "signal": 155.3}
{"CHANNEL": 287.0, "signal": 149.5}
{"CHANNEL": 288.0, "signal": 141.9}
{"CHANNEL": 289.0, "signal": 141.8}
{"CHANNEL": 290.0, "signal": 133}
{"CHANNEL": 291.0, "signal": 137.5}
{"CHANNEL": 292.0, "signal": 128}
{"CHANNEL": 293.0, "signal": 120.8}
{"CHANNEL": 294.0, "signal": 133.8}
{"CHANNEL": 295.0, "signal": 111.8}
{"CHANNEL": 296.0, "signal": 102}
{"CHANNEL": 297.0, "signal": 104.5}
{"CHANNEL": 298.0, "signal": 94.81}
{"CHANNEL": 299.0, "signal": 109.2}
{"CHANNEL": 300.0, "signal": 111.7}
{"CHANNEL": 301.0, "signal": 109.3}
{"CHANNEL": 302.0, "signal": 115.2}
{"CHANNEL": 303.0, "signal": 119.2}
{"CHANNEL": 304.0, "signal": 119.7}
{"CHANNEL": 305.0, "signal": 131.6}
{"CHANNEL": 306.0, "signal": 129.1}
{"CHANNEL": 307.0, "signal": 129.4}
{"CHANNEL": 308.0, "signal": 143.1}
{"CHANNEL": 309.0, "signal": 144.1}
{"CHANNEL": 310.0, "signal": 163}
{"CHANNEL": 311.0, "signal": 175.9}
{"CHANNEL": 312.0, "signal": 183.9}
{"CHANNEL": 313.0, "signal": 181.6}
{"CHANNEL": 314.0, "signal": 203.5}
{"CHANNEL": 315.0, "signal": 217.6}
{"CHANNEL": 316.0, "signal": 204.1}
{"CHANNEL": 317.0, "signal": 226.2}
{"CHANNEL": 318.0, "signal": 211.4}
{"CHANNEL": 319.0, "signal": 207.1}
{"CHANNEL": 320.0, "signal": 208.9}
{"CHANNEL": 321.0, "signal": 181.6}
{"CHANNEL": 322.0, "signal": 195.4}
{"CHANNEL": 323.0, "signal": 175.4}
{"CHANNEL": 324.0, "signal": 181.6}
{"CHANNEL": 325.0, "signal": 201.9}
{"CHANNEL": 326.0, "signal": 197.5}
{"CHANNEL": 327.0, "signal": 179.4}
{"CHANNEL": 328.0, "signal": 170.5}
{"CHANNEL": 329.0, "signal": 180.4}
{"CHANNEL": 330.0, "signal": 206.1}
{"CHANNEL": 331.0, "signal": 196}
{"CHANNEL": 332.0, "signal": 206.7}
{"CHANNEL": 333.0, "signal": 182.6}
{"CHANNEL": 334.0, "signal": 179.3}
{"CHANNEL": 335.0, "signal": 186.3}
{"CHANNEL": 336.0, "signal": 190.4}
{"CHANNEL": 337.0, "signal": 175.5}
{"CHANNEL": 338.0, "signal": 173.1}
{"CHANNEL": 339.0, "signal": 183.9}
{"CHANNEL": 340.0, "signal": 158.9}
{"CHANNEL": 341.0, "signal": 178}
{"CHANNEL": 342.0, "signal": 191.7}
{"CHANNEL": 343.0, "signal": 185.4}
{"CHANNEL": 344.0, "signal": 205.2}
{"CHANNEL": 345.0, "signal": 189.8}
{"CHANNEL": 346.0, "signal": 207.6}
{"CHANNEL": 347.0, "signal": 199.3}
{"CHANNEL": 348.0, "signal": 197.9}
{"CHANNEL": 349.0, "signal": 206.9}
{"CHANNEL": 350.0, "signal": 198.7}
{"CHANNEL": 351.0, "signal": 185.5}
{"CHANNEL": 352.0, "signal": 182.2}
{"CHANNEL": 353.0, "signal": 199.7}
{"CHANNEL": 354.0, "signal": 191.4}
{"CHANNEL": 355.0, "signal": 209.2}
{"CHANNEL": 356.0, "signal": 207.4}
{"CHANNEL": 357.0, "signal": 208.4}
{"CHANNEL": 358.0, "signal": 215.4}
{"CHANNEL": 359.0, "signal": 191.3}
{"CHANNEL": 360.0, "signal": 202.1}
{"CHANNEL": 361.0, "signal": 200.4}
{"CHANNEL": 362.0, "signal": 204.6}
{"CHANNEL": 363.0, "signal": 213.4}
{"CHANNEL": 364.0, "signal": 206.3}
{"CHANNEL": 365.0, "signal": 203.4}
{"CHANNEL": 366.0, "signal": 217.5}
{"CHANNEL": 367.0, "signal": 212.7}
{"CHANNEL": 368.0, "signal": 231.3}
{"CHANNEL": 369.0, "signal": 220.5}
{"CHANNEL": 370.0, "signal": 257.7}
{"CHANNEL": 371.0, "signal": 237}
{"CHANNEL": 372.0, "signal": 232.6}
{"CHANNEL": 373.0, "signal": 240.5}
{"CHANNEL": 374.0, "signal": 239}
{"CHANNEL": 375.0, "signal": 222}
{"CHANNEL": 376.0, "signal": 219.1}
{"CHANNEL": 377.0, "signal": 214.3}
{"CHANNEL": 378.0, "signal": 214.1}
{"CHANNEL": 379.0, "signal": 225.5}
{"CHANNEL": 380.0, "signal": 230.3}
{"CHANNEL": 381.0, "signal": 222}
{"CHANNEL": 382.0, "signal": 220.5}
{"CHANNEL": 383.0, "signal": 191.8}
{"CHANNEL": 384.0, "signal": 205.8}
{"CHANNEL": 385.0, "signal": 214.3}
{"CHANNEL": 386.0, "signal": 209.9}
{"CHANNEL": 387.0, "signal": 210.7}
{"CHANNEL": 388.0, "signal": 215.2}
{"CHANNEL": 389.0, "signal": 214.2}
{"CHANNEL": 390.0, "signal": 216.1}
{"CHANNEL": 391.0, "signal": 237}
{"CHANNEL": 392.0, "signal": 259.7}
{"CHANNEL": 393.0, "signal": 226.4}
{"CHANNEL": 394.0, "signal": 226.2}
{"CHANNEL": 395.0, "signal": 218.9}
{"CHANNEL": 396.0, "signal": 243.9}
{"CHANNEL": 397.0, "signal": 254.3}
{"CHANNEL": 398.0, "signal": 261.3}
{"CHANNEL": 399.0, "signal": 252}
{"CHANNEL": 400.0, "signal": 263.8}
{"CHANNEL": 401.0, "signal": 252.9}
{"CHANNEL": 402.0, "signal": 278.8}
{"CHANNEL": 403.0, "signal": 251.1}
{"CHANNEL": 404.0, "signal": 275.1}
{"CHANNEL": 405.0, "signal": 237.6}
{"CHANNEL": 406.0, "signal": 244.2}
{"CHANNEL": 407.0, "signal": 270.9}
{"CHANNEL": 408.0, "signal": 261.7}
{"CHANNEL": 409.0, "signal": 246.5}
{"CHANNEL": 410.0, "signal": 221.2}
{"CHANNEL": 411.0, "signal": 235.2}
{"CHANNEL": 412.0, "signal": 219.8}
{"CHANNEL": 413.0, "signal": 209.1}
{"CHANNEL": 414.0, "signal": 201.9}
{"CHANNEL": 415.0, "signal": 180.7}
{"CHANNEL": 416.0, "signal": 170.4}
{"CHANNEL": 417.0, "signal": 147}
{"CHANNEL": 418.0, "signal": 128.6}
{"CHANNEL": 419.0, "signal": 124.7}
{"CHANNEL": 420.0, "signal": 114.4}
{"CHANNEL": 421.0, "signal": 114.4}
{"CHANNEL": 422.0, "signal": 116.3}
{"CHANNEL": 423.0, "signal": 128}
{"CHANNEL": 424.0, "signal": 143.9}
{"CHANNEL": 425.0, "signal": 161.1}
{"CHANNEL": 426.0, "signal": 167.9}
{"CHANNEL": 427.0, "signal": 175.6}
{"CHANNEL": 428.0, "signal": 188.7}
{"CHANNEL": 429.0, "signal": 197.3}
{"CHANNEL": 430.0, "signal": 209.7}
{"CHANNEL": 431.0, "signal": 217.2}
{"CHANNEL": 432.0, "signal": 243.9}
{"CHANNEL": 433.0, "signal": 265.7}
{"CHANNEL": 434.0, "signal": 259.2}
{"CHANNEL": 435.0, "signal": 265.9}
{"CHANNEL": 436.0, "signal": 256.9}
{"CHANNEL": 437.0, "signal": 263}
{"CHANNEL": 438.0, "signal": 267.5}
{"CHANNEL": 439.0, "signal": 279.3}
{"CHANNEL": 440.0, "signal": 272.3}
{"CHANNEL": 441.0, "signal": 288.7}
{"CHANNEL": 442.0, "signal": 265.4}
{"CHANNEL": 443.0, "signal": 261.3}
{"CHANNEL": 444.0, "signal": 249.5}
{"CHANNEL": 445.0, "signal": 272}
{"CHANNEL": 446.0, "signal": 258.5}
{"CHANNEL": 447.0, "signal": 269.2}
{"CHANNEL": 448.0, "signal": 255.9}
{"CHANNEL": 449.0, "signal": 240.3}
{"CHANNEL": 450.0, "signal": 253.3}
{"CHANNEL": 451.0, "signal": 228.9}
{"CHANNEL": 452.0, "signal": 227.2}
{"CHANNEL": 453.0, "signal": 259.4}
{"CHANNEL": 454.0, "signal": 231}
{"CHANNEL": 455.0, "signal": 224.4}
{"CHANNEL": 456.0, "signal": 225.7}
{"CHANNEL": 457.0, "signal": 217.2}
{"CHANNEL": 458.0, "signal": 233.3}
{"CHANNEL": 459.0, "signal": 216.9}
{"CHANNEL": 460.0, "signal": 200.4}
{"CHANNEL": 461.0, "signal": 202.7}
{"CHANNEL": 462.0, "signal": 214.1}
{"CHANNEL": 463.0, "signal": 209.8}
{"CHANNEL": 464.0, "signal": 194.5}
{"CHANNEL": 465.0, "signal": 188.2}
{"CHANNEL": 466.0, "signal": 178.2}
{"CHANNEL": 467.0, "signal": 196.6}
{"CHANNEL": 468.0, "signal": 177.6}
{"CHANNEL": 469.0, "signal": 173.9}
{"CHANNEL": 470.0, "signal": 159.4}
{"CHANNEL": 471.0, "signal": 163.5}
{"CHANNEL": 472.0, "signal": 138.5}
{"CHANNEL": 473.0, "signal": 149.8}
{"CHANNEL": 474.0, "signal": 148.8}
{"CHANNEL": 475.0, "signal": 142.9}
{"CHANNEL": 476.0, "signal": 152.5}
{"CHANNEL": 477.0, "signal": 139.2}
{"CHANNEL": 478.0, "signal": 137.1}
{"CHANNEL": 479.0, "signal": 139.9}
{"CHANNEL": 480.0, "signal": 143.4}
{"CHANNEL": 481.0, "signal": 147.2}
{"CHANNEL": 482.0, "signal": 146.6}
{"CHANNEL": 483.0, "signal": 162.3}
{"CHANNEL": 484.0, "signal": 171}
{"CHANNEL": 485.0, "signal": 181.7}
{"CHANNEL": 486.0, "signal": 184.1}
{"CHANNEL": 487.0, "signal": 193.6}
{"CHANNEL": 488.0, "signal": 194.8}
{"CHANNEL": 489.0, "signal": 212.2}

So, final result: 1.37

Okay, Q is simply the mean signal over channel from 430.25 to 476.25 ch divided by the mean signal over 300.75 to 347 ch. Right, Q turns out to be 1.25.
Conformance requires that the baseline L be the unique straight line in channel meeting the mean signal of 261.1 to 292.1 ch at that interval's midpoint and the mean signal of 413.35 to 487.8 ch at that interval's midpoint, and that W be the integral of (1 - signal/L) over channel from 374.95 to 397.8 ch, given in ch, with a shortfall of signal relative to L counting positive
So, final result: -4.3 ch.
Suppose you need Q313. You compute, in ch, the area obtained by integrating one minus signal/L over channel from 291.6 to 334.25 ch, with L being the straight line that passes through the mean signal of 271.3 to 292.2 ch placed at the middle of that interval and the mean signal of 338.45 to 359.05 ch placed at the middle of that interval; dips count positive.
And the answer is 4.46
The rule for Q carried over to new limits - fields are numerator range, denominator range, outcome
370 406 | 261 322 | 1.45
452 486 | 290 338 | 1.11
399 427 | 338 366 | 1.01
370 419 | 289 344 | 1.37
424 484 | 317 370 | 1.06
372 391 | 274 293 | 1.34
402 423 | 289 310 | 1.62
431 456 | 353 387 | 1.18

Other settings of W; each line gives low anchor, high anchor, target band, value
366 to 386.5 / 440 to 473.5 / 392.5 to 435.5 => 2.0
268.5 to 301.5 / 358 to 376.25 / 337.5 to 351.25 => 0.7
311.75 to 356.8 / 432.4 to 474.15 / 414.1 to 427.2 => 4.4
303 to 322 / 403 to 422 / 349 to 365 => -1.3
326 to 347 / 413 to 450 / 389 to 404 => -3.2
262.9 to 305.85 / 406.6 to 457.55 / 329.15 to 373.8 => -4.7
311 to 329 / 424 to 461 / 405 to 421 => 2.0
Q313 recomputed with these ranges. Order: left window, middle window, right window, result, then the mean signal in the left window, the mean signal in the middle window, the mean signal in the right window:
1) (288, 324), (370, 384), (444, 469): -2.9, 152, 224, 223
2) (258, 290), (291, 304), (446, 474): 4.6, 173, 115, 208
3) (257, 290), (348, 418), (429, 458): 0.4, 173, 221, 250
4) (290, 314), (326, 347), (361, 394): -1.8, 132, 187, 221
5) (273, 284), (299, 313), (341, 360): 3.7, 179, 137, 198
